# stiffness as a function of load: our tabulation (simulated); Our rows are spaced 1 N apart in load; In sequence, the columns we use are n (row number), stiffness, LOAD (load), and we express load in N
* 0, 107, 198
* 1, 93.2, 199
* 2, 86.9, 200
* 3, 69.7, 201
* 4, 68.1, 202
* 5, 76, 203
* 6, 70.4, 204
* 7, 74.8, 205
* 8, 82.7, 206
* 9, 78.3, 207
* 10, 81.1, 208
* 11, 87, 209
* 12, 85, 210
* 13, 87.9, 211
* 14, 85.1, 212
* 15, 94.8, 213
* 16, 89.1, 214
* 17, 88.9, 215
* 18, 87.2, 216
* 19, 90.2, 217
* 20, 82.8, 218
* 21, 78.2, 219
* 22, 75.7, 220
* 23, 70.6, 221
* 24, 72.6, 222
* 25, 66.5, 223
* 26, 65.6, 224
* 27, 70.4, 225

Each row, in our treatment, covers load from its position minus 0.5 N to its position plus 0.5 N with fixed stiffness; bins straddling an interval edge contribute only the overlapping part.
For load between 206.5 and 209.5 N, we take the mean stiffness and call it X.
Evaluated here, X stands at 82.1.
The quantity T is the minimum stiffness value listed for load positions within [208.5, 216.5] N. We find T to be 85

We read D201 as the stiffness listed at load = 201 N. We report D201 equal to 69.7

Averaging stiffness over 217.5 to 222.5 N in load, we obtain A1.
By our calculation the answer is 76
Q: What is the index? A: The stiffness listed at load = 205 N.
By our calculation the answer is 74.8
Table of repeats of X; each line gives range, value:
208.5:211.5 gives 86.6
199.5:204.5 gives 74.2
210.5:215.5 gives 89.2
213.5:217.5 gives 88.8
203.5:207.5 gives 76.5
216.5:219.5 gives 83.7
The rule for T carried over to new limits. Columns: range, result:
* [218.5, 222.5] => 70.6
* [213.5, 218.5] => 82.8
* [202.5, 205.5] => 70.4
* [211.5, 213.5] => 85.1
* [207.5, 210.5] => 81.1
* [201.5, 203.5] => 68.1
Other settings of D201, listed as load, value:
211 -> 87.9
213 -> 94.8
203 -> 76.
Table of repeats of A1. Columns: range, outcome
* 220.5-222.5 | 71.6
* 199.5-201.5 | 78.3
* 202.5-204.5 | 73.2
